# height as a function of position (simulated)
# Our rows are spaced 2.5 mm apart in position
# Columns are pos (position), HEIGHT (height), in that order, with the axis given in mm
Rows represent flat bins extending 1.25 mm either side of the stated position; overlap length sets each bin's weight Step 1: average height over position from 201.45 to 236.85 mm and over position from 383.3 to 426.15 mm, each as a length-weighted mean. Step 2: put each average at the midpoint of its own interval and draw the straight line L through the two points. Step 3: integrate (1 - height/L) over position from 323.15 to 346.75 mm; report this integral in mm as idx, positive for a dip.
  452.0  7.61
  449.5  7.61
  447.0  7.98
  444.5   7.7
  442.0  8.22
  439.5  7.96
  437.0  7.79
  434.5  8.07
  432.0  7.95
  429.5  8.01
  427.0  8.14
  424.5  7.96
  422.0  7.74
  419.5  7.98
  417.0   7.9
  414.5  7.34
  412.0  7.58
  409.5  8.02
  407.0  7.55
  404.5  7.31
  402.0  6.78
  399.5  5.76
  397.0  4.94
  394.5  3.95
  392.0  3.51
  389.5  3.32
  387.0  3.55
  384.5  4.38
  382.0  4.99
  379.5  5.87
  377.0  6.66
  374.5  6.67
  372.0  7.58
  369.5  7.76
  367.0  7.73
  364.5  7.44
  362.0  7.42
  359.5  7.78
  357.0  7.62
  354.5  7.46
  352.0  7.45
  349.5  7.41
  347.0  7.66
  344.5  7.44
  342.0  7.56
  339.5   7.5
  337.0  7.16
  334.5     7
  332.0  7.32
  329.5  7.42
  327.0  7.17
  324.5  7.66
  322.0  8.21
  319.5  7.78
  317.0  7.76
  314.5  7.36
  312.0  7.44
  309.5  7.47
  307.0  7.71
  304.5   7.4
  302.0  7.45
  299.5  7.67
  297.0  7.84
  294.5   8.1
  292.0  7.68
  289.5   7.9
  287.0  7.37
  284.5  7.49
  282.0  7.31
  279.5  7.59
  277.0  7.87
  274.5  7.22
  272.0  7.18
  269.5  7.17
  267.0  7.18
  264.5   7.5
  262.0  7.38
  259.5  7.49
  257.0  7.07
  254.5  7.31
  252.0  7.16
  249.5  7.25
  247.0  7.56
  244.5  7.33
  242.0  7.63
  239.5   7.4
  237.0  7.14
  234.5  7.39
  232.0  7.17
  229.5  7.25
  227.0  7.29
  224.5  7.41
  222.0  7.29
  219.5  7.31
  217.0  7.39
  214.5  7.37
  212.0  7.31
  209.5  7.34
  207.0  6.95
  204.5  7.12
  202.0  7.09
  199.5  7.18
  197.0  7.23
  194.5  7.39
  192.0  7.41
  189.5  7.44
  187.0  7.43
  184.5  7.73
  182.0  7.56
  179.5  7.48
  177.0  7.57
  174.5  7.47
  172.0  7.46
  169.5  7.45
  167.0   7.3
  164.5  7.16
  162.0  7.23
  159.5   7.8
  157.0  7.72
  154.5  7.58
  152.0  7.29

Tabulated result -2.7 mm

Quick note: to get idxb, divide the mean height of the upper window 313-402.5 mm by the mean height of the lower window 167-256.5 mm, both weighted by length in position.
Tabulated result 0.91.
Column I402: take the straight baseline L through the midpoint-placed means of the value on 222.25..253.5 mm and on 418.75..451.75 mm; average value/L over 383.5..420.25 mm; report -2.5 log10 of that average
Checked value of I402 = 0.29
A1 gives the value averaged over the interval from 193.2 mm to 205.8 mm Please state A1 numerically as 7.2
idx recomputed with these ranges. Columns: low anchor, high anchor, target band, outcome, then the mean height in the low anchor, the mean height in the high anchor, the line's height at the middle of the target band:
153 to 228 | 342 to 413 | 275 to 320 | -4.8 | 7.38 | 6.5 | 6.88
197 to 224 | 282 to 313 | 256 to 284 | 0.5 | 7.24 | 7.62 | 7.5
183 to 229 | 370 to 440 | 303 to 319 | -1.4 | 7.32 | 6.61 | 6.95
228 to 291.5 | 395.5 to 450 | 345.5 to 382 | 1.2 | 7.38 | 7.54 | 7.48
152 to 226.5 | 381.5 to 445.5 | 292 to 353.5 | -4.8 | 7.38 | 6.72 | 6.99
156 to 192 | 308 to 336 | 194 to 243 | 1.4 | 7.48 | 7.51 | 7.49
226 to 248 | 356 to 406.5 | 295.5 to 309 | -1.7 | 7.35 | 6.07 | 6.77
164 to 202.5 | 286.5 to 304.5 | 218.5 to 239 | 0.7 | 7.41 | 7.71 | 7.53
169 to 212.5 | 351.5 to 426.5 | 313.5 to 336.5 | -2.2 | 7.37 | 6.61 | 6.85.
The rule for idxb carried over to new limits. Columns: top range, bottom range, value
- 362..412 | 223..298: 0.82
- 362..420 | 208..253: 0.86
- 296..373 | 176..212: 1.03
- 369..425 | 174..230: 0.85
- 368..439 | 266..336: 0.88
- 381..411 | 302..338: 0.72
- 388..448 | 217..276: 0.96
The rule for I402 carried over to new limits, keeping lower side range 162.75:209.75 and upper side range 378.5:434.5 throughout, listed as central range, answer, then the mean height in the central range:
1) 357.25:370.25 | -0.15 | 7.62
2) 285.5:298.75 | -0.13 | 7.77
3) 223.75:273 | -0.03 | 7.31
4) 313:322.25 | -0.14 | 7.72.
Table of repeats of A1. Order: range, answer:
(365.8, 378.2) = 7.28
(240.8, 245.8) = 7.48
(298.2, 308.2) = 7.56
